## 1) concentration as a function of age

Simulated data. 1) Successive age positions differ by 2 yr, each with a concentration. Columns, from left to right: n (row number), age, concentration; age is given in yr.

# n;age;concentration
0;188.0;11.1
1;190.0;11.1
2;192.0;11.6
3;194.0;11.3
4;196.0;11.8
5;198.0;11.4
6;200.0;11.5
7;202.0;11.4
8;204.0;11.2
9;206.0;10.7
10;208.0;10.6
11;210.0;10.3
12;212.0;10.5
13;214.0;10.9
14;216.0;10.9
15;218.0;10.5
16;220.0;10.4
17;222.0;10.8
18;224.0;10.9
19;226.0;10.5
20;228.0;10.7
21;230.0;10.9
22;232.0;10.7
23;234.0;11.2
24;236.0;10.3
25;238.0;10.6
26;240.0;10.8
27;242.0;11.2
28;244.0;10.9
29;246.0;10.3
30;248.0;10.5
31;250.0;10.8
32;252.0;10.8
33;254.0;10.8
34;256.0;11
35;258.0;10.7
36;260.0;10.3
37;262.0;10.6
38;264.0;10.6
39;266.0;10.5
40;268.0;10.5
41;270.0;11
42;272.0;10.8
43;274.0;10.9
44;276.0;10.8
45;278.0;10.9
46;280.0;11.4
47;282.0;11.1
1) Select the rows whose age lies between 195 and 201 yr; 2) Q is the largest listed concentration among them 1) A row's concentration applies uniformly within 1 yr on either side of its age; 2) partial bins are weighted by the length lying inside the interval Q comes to 11.8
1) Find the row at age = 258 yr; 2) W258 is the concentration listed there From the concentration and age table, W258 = 10.7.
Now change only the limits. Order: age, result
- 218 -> 10.5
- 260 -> 10.3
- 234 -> 11.2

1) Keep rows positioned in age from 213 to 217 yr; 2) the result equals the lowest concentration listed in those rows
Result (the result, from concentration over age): 10.9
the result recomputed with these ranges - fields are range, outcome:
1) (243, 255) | 10.3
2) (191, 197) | 11.3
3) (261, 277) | 10.5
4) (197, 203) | 11.4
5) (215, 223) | 10.4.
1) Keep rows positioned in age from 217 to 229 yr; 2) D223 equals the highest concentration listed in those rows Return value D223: 10.9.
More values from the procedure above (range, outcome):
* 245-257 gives 11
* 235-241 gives 10.8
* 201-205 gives 11.4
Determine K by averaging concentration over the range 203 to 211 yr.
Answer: 10.7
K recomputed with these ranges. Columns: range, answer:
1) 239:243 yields 11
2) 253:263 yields 10.7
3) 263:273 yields 10.7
